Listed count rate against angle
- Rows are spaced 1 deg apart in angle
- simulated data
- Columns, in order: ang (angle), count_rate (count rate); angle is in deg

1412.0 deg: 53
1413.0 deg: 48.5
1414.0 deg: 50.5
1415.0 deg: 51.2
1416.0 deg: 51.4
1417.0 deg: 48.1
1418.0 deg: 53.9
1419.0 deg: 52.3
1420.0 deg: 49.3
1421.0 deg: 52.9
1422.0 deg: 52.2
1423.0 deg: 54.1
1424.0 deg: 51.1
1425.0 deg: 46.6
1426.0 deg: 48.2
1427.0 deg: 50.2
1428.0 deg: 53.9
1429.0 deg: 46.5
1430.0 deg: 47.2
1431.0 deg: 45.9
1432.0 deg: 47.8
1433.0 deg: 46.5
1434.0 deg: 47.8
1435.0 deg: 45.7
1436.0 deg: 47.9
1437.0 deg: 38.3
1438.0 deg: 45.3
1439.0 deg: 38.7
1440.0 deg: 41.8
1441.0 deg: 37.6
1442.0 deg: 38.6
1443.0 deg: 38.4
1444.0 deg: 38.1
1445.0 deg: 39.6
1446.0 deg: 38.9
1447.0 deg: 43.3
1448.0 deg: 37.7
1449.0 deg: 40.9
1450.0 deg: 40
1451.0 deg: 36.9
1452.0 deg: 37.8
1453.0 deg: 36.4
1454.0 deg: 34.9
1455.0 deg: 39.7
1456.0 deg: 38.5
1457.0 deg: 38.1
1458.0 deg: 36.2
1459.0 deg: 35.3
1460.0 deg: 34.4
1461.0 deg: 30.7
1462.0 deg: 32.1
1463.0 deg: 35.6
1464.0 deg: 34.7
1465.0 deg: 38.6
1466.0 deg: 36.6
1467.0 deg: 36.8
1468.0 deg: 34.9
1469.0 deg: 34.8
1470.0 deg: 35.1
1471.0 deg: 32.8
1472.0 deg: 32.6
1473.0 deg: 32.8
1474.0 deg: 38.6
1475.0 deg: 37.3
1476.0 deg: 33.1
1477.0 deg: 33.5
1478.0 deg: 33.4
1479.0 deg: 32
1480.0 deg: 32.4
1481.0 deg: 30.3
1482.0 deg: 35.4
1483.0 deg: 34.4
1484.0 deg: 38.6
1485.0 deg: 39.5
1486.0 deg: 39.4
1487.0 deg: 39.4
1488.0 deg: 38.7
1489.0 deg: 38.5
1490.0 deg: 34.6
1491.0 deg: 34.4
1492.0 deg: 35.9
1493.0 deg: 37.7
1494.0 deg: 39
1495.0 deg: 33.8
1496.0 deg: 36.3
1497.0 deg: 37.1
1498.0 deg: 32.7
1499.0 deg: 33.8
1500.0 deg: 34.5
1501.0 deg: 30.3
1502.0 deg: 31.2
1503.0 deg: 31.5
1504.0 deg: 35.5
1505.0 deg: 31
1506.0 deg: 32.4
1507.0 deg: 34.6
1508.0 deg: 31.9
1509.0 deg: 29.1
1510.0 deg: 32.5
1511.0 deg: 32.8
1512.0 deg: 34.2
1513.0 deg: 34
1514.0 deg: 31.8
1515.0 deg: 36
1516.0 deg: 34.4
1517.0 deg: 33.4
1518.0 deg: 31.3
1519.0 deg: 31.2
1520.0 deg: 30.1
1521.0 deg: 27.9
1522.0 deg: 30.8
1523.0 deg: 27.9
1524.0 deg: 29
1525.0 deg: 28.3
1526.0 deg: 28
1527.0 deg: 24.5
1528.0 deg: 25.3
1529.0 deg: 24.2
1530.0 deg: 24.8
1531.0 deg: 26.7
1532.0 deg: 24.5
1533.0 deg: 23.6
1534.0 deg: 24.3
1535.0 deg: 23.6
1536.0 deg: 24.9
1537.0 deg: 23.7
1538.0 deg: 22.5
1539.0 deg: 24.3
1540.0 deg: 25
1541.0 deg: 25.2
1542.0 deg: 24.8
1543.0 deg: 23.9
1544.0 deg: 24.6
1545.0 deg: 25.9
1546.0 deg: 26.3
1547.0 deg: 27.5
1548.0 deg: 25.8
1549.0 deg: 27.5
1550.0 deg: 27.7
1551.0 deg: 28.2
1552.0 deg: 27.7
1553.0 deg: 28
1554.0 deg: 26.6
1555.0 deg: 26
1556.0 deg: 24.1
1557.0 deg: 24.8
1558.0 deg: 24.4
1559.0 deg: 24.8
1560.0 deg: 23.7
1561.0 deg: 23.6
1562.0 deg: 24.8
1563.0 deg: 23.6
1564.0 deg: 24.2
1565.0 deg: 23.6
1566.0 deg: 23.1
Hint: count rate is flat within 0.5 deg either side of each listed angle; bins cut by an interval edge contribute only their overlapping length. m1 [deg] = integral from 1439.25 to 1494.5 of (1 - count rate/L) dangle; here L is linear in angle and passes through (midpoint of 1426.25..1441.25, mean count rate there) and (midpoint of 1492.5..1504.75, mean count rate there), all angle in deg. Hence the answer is 4.5 deg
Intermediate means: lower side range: 45.6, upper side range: 34.4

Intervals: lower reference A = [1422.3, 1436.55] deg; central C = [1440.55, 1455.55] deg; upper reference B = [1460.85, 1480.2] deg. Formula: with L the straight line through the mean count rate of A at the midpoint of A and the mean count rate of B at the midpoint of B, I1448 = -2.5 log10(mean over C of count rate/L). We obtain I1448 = 0.10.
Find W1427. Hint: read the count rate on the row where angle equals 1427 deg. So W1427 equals 50.2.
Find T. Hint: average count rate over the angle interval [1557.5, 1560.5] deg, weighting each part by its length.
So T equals 24.3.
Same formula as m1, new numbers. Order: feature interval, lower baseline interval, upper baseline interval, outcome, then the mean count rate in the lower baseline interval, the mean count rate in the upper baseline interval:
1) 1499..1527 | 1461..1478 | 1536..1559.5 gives -1.78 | 34.8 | 25.6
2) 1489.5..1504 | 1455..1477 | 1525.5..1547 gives -1.79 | 35.3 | 24.9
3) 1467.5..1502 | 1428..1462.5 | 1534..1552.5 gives -0.92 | 40.3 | 25.5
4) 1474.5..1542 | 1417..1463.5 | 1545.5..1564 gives 2.67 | 42.7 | 25.8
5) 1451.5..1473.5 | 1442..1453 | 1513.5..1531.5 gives 0.97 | 39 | 29.2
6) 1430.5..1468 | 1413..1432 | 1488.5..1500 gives 4.76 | 50.2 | 35.7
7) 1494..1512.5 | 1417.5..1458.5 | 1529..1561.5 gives -0.40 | 43.8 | 25.3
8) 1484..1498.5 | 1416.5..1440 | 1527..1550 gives -0.85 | 48.1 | 25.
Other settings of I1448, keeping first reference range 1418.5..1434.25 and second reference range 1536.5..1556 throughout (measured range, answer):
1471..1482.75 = 0.173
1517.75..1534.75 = 0.104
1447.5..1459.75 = 0.174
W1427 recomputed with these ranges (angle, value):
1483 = 34.4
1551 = 28.2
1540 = 25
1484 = 38.6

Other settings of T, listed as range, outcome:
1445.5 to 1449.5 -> 40.2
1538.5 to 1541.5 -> 24.8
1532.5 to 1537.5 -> 24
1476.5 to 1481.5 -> 32.3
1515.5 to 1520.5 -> 32.1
